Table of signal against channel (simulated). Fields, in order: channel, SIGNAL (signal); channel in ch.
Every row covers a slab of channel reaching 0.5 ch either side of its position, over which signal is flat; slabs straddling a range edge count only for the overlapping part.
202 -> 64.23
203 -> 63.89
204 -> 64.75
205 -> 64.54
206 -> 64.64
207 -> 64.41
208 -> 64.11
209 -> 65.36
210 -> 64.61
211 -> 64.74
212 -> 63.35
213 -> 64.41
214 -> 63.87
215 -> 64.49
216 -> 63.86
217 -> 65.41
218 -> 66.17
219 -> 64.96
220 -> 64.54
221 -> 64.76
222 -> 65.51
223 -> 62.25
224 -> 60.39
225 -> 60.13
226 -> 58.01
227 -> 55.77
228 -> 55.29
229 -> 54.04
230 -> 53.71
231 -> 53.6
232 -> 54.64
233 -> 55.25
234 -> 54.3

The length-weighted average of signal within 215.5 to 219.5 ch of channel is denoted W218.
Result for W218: 65.1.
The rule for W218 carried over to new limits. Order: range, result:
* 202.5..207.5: 64.4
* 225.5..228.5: 56.4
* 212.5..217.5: 64.4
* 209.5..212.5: 64.2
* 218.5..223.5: 64.4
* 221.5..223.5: 63.9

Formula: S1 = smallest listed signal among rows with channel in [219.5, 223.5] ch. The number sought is 62.25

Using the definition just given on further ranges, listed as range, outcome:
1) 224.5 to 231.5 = 53.6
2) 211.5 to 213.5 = 63.35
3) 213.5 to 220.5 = 63.86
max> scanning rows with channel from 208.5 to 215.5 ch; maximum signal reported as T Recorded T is 65.36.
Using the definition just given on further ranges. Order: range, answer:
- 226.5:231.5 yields 55.77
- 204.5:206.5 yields 64.64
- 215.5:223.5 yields 66.17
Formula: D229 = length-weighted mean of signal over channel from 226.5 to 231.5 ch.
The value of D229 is 54.5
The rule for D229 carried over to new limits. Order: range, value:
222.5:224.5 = 61.3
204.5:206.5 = 64.6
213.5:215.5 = 64.2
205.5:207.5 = 64.5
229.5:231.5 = 53.7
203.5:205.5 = 64.6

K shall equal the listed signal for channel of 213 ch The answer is 64.41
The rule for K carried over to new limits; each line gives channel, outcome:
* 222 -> 65.51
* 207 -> 64.41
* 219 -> 64.96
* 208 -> 64.11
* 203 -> 63.89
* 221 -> 64.76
